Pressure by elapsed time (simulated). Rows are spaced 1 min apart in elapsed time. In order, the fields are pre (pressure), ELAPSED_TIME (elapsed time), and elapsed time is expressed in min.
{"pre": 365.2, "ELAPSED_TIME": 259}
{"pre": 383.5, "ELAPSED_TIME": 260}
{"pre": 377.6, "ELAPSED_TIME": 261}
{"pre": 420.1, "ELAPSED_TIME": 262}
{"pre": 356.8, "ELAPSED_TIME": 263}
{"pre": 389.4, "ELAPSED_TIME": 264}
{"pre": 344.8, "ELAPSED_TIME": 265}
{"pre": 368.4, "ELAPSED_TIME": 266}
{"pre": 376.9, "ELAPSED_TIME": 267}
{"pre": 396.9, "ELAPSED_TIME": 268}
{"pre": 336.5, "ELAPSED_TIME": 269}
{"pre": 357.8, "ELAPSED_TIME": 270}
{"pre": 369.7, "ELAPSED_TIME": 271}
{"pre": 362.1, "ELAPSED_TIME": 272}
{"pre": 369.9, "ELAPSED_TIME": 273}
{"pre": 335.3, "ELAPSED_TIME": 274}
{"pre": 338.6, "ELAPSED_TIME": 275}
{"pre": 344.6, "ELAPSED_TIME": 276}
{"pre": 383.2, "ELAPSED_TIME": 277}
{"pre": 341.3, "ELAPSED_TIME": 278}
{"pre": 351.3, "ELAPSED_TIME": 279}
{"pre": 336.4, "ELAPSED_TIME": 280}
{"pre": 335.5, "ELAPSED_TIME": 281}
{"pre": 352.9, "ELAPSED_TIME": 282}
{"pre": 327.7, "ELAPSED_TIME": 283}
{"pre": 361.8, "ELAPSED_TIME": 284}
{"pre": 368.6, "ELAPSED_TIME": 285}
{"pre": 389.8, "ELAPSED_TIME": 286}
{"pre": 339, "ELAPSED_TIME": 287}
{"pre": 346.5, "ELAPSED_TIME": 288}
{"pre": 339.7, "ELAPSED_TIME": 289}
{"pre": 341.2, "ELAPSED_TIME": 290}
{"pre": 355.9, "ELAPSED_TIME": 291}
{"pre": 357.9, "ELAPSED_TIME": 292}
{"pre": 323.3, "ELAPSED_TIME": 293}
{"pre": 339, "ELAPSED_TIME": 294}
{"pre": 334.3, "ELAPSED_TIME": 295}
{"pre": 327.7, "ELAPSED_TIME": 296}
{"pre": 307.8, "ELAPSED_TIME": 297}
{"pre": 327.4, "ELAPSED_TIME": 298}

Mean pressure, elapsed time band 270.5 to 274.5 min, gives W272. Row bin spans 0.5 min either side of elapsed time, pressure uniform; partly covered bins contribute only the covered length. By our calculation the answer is 359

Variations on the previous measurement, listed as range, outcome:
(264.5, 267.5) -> 363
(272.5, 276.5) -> 347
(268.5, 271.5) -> 355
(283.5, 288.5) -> 361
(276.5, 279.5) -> 359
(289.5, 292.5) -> 352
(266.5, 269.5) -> 370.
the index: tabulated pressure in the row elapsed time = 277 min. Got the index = 383.2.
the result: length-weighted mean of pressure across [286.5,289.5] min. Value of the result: 342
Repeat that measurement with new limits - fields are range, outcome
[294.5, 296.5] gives 331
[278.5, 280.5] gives 344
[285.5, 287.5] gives 364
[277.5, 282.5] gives 343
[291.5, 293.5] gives 341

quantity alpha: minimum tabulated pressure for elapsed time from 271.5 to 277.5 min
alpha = 335.3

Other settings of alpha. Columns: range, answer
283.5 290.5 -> 339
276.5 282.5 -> 335.5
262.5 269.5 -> 336.5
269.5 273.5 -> 357.8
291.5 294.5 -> 323.3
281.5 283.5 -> 327.7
